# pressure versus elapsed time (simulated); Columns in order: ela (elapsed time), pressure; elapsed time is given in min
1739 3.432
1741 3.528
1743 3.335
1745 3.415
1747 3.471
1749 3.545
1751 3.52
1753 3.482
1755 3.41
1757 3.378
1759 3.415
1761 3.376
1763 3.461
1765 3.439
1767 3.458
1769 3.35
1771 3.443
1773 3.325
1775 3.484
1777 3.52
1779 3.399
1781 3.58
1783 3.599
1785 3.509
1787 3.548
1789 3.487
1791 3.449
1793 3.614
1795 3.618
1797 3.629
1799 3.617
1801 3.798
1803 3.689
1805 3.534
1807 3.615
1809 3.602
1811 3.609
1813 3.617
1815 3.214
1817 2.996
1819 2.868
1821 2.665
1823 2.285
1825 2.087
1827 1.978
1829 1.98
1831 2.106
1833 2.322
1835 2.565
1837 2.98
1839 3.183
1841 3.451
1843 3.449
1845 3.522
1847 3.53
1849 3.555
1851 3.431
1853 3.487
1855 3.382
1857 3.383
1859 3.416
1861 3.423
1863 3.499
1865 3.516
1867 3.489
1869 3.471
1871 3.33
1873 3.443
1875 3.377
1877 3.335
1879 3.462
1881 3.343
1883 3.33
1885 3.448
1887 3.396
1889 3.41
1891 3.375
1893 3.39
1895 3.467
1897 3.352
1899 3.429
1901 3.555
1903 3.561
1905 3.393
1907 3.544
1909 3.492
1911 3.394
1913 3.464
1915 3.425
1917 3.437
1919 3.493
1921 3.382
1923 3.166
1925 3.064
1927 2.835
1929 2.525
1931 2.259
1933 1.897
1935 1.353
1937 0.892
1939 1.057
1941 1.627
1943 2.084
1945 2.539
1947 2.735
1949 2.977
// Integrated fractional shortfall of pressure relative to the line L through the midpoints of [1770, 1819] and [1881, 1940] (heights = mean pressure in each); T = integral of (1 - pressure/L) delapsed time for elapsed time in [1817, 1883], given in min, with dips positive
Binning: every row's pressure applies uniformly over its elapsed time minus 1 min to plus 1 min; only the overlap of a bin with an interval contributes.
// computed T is 3.30 min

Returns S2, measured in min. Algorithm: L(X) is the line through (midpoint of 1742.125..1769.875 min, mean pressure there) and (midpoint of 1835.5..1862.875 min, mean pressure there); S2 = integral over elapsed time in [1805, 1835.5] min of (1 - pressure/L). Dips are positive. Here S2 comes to 5.4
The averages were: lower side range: 3.43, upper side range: 3.39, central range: 2.8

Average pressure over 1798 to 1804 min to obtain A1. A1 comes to 3.7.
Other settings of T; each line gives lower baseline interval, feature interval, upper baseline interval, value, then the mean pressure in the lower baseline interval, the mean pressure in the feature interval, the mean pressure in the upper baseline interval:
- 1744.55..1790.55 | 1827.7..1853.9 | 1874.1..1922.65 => 3.13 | 3.46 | 3.03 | 3.42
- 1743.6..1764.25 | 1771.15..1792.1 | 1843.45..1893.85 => -0.29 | 3.45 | 3.49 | 3.43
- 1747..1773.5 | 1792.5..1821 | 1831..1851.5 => -1.77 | 3.43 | 3.47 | 3.14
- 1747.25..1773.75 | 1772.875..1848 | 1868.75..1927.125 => 4.59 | 3.43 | 3.21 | 3.39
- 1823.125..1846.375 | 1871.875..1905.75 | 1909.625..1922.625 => -2.57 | 2.69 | 3.42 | 3.42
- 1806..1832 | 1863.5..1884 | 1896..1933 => -2.42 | 2.82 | 3.41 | 3.23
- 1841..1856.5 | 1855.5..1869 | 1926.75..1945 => -0.99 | 3.47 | 3.45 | 1.83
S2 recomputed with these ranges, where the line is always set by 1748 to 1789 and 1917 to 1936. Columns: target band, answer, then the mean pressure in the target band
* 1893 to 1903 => -2.2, 3.46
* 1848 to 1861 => -1.7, 3.44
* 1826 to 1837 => 3.1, 2.26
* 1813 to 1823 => 0.9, 2.94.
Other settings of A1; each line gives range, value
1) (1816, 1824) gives 2.7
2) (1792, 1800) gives 3.62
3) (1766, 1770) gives 3.4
